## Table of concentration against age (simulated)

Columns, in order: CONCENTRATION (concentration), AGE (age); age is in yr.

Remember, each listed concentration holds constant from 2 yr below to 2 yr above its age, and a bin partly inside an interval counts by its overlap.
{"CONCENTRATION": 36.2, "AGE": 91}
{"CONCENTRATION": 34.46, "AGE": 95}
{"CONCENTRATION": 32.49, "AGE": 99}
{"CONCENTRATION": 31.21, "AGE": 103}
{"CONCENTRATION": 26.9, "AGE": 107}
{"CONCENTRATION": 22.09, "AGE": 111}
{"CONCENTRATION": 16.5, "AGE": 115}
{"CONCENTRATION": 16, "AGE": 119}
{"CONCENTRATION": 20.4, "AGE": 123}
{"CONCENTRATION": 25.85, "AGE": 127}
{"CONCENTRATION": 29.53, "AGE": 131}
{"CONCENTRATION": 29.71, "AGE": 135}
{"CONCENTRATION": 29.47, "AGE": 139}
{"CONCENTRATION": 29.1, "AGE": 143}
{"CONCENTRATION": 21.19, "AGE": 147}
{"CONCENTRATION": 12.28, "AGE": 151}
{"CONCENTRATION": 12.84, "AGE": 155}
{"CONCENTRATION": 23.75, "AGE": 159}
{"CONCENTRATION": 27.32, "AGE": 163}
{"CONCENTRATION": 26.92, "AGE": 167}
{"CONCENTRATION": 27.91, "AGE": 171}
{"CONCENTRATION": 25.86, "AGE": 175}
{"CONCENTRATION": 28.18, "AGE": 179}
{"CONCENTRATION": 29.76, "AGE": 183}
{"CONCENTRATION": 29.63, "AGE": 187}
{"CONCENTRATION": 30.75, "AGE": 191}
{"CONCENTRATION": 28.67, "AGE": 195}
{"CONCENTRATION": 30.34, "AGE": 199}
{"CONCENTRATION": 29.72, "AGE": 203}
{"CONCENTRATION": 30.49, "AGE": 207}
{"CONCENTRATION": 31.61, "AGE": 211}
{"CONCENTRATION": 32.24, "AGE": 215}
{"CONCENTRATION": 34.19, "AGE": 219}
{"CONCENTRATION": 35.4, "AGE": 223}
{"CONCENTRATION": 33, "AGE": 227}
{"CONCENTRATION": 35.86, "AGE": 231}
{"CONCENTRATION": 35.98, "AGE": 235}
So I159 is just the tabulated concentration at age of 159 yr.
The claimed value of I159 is 23.75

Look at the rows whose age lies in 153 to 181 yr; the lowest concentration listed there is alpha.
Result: 12.84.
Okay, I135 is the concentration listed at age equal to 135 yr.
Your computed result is 29.71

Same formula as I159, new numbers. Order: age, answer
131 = 29.53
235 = 35.98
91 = 36.2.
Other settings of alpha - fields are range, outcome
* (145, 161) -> 12.28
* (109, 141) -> 16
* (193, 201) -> 28.67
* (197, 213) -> 29.72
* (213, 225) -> 32.24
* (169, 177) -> 25.86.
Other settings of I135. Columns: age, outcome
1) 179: 28.18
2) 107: 26.9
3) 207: 30.49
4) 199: 30.34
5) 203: 29.72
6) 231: 35.86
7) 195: 28.67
